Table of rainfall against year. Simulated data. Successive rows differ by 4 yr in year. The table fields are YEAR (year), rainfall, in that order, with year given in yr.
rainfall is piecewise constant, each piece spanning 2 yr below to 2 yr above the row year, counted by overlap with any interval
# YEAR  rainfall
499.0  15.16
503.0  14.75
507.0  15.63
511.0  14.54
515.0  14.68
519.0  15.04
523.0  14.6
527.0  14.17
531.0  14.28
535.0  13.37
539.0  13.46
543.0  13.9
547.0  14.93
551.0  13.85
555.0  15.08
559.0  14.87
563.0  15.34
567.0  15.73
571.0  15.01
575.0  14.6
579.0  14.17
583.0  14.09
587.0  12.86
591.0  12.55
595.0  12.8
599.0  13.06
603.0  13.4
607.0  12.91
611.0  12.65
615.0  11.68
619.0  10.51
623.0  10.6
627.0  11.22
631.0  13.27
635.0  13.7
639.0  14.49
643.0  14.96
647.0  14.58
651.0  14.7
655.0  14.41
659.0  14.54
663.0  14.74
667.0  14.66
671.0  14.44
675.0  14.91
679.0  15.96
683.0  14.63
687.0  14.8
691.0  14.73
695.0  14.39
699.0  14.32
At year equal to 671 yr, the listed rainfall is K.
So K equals 14.44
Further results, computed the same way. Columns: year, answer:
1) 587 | 12.86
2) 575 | 14.6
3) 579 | 14.17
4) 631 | 13.27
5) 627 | 11.22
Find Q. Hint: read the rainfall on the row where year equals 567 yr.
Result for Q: 15.73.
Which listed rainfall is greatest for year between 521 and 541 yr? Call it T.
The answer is 14.6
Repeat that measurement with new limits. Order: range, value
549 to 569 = 15.73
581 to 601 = 14.09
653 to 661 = 14.54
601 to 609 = 13.4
